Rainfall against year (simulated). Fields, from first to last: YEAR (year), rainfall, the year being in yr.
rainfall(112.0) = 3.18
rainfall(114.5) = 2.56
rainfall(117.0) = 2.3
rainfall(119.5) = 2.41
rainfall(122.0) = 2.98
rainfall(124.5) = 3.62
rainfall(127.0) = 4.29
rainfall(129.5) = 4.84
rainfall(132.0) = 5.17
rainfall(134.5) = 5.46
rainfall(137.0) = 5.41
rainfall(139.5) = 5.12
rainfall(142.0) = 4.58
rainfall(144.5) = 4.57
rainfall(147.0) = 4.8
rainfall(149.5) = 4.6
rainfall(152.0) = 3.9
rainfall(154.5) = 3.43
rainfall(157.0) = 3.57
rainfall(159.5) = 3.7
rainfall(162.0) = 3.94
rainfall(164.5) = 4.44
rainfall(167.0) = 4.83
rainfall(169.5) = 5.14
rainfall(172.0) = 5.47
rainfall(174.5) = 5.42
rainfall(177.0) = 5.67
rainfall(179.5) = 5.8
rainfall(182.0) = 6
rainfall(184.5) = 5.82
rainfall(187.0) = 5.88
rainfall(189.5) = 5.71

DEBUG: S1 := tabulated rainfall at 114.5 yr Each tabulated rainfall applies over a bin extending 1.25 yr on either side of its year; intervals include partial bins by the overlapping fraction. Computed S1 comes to 2.56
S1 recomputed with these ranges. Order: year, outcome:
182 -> 6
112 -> 3.18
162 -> 3.94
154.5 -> 3.43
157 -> 3.57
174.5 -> 5.42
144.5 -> 4.57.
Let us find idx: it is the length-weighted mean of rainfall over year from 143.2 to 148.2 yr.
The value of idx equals 4.68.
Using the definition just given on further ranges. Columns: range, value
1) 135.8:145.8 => 4.92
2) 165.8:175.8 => 5.22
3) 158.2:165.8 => 4.03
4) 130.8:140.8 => 5.29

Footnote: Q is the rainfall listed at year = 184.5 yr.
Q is 5.82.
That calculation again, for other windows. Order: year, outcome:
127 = 4.29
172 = 5.47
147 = 4.8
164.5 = 4.44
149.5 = 4.6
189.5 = 5.71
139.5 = 5.12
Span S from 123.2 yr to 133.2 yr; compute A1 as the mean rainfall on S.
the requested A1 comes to 4.47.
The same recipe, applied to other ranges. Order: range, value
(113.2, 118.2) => 2.44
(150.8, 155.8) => 3.66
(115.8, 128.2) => 3.12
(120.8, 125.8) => 3.31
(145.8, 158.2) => 4.06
